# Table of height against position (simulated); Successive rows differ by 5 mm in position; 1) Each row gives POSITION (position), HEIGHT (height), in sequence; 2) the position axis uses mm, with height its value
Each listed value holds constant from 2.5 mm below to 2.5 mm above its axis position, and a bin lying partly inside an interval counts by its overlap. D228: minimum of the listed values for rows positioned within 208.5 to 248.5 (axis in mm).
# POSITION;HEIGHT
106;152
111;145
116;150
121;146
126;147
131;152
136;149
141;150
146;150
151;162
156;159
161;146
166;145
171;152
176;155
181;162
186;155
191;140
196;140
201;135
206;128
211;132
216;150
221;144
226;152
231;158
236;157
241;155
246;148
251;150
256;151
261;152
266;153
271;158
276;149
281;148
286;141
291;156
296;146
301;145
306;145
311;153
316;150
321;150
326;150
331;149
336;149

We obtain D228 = 132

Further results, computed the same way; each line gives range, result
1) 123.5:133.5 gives 147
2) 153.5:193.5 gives 140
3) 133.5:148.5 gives 149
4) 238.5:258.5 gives 148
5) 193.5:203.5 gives 135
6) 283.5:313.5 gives 141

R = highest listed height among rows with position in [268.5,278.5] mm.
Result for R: 158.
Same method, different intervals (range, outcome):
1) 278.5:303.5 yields 156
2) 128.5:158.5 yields 162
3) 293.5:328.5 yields 153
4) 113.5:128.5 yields 150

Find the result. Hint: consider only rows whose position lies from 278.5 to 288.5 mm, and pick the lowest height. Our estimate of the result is 141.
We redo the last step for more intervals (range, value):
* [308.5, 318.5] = 150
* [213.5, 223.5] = 144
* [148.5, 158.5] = 159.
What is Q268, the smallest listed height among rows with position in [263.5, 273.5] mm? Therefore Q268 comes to 153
